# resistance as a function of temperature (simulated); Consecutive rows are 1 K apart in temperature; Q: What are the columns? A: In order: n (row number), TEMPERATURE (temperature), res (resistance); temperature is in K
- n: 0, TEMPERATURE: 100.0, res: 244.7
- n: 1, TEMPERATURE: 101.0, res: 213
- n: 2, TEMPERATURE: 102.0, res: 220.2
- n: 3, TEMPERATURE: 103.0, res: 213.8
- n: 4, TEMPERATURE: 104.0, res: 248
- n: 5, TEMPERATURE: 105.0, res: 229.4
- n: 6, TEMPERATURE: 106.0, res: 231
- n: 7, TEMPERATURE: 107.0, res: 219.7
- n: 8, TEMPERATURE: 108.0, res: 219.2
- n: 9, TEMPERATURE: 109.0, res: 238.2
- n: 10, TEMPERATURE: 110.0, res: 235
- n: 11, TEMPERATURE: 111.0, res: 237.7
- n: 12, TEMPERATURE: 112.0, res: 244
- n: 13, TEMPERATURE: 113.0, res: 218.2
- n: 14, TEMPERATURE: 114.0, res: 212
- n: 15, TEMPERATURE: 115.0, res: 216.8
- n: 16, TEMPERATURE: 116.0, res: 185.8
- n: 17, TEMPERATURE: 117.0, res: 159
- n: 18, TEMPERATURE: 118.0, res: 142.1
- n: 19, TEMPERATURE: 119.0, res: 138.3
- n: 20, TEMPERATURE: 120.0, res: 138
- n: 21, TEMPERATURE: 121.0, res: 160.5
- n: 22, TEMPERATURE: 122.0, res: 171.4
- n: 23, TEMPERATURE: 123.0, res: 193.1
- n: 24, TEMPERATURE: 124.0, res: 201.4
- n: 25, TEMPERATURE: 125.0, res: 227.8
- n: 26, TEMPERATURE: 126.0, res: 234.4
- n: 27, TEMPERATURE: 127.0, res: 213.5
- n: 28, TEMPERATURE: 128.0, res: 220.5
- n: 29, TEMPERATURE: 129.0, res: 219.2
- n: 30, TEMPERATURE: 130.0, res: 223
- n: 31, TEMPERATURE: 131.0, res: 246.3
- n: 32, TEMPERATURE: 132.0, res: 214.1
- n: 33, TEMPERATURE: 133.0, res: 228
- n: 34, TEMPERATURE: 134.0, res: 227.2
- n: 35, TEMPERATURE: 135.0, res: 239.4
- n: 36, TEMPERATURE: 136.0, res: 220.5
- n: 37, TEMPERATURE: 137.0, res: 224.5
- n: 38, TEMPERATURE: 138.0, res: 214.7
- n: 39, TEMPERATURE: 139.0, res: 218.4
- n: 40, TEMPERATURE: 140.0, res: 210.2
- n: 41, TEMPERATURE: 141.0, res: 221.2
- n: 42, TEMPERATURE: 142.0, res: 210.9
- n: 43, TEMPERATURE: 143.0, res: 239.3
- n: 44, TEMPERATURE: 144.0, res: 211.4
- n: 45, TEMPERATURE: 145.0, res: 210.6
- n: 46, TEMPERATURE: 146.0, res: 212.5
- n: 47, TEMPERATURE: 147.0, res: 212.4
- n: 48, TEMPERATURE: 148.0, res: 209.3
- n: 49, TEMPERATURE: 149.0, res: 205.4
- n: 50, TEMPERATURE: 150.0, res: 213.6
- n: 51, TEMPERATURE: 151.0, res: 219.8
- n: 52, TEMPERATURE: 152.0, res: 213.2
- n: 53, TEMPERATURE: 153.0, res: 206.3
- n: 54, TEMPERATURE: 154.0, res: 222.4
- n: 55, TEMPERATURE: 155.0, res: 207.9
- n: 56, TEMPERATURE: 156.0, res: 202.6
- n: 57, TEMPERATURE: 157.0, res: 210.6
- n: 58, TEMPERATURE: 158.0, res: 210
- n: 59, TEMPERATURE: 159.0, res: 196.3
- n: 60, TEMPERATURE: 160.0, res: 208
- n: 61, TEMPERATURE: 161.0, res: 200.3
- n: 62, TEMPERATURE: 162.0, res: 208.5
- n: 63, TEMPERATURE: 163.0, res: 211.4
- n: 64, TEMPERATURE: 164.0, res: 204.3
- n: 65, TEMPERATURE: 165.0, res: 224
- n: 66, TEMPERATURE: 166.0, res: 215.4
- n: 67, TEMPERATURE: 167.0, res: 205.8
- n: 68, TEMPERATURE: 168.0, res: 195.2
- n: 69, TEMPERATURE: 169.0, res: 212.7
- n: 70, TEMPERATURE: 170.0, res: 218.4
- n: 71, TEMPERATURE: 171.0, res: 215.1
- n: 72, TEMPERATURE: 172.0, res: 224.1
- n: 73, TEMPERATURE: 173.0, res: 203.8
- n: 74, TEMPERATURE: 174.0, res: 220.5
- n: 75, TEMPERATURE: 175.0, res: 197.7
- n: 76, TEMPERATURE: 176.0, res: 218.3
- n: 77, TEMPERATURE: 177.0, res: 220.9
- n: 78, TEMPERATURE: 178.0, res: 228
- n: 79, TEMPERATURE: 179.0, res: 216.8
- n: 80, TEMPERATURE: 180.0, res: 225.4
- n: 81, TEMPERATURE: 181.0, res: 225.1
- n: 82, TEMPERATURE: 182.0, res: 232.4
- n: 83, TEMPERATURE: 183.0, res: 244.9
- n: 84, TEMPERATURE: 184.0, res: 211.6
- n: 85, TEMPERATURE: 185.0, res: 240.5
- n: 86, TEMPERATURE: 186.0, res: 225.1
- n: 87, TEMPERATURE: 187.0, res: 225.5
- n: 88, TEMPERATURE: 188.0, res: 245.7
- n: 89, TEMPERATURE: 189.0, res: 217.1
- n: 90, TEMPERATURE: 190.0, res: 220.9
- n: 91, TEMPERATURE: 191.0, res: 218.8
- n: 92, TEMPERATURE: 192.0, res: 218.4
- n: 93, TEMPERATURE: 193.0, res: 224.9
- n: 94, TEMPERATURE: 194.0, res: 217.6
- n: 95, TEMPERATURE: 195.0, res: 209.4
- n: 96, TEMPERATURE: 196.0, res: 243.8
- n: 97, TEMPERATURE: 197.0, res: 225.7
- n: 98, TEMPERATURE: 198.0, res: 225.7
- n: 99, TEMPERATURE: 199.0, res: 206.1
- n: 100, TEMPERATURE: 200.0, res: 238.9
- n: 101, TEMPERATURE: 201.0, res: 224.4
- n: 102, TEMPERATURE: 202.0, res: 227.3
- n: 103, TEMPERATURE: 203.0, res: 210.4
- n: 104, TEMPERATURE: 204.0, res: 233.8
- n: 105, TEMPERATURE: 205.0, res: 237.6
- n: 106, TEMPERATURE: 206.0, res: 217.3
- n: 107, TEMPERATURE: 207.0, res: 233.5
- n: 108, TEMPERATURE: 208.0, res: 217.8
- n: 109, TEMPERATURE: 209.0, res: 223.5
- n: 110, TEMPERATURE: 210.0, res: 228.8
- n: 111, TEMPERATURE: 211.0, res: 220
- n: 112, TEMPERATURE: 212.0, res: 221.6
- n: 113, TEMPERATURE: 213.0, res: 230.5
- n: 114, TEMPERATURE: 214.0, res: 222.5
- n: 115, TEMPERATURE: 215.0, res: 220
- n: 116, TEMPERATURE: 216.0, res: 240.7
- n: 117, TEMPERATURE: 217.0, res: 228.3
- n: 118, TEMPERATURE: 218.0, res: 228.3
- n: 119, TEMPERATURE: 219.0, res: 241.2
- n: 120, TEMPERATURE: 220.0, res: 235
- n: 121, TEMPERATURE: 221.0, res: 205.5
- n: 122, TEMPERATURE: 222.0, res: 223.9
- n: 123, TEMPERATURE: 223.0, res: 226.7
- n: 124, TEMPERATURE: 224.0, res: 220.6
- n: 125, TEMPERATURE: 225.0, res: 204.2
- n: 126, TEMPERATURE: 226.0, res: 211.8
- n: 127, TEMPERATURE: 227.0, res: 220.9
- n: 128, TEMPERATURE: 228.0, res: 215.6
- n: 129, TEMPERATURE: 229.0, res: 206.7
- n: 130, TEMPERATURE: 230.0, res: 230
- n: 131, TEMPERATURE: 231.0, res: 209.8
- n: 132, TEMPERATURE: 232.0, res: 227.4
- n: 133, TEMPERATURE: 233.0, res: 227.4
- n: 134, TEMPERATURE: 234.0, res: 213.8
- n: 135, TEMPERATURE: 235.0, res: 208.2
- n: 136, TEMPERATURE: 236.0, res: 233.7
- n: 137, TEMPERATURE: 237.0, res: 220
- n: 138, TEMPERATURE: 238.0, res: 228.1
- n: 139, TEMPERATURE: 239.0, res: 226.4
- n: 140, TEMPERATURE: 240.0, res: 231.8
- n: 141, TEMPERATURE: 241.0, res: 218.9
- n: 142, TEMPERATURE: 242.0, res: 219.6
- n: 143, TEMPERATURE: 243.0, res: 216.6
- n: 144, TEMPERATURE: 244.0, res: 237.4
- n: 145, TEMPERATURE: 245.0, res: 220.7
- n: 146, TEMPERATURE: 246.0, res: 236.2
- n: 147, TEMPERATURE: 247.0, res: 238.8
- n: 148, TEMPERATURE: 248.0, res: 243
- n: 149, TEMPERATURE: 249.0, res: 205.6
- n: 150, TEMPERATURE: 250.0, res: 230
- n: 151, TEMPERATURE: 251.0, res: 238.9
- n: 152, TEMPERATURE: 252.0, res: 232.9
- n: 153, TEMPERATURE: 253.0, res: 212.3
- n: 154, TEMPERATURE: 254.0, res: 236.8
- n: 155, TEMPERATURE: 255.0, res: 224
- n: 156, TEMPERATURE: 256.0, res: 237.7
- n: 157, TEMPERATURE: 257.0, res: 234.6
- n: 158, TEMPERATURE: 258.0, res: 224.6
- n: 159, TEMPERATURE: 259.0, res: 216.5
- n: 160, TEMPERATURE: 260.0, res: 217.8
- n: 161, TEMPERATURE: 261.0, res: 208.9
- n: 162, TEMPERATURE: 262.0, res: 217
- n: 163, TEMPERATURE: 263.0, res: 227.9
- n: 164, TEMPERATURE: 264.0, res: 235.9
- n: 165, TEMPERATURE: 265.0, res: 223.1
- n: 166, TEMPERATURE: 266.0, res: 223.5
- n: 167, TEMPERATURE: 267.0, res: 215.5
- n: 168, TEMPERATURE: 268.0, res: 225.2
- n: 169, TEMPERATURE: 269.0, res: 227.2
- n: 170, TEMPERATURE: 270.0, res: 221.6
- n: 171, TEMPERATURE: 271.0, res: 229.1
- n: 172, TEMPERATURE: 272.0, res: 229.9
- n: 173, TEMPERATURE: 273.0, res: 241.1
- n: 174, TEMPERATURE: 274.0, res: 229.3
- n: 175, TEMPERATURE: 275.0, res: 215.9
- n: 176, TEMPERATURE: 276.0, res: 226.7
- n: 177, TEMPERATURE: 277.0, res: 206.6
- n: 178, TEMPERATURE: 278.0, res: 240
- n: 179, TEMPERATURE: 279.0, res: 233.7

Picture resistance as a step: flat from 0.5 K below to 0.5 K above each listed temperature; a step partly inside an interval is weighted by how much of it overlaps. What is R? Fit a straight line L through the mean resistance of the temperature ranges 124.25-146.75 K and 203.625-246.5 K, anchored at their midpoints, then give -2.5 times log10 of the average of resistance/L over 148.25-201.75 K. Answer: 0.03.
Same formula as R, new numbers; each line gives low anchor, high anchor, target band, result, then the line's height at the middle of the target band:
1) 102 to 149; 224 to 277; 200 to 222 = -0.03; 220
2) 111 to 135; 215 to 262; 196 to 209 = -0.04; 218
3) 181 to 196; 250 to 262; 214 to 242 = 0.02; 226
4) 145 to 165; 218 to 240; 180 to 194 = -0.06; 215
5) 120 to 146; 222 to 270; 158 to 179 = 0.03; 217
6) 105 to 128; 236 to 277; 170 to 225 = -0.04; 216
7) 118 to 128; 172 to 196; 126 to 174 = -0.07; 202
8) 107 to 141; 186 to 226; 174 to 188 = -0.02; 220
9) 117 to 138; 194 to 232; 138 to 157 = -0.03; 208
